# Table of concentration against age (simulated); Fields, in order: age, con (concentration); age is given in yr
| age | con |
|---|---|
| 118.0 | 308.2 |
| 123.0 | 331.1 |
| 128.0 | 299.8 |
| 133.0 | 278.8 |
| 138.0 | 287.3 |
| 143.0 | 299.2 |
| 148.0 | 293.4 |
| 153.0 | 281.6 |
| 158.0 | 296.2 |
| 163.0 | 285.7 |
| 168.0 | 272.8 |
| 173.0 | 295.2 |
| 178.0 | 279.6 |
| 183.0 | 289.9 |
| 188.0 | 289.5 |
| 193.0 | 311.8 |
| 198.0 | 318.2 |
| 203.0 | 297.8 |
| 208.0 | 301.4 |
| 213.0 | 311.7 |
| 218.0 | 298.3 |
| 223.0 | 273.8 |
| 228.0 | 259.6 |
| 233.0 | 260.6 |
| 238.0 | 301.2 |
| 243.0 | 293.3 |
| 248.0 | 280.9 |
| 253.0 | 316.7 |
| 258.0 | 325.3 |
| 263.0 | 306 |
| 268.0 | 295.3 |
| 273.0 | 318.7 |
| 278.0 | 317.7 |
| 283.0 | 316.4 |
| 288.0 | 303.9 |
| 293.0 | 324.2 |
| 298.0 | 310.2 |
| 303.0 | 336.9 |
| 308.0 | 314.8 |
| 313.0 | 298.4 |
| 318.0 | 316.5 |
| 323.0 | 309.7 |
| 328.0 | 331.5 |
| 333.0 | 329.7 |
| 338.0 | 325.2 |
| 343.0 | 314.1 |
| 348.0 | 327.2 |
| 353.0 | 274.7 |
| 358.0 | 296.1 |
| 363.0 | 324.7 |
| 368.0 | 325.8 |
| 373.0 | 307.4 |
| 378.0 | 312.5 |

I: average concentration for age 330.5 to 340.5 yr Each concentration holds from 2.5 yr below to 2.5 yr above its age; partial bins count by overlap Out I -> 327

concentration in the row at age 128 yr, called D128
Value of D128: 299.8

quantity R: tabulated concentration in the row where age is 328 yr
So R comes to 331.5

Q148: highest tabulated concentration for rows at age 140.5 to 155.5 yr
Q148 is 299.2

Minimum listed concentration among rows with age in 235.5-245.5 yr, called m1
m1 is 293.3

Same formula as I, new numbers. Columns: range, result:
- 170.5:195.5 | 293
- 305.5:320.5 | 310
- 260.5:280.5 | 309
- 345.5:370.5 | 310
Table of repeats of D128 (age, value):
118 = 308.2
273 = 318.7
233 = 260.6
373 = 307.4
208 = 301.4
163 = 285.7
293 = 324.2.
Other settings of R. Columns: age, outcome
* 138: 287.3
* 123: 331.1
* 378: 312.5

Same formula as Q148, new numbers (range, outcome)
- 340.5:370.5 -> 327.2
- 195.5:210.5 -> 318.2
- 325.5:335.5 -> 331.5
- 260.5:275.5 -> 318.7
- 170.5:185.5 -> 295.2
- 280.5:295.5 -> 324.2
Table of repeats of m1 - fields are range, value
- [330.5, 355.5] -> 274.7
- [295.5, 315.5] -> 298.4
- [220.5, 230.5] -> 259.6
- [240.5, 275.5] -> 280.9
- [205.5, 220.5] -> 298.3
